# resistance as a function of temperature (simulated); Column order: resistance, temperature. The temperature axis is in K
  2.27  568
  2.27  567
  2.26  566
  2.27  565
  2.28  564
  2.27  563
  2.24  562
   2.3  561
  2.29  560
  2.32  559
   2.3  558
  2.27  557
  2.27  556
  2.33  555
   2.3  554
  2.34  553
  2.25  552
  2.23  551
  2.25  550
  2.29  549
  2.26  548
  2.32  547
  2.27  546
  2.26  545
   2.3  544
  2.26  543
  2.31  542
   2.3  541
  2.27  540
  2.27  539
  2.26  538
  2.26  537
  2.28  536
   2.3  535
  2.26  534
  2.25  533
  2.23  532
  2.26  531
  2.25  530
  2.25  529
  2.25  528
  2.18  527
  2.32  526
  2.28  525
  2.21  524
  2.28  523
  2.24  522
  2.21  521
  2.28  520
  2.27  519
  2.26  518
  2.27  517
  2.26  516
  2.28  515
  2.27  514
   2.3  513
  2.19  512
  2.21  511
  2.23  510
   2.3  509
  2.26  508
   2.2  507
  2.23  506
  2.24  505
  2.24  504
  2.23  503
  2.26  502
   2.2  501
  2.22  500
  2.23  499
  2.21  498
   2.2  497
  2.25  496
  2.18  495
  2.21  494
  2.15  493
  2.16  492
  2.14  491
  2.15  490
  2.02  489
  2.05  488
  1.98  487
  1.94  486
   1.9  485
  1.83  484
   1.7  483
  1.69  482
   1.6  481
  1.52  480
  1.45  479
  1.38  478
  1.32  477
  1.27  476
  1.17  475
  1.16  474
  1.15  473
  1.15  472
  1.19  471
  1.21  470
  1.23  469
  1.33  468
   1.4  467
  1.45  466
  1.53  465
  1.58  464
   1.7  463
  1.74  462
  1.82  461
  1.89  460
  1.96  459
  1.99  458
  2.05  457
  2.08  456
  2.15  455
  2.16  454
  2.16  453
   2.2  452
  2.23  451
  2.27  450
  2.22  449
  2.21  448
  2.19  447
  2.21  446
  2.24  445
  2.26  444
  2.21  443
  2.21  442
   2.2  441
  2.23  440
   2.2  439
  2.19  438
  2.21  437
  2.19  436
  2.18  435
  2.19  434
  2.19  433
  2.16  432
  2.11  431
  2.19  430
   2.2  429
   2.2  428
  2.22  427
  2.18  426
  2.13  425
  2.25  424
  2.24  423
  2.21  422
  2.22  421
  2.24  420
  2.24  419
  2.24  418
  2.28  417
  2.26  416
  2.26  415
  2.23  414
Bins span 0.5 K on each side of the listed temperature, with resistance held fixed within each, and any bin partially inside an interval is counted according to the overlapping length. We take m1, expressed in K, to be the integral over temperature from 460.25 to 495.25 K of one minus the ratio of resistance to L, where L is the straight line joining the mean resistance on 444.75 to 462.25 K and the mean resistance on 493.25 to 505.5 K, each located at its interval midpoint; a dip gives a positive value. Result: 8.5 K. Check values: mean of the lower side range 2.1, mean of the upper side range 2.22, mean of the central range 1.64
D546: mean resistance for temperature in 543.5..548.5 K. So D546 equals 2.28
